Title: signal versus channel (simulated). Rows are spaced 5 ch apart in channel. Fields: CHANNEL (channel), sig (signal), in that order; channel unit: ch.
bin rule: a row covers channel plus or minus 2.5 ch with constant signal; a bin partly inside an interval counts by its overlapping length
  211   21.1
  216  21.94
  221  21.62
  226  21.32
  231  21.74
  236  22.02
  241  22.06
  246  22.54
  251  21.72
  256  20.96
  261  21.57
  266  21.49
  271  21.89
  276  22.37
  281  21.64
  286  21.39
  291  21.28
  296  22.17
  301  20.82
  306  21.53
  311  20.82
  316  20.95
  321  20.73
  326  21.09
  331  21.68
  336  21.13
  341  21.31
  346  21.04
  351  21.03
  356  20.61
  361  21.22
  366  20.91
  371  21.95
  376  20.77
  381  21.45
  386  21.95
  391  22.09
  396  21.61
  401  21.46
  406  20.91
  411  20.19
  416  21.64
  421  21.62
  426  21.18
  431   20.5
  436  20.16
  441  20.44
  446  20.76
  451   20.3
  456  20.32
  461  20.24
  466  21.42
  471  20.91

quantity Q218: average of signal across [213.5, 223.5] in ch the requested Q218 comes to 21.8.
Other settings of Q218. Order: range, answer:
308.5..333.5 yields 21.1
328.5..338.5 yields 21.4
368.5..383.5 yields 21.4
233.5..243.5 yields 22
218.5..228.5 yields 21.5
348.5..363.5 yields 21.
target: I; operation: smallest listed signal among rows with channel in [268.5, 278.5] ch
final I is 21.89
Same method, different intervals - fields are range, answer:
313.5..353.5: 20.73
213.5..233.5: 21.32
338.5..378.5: 20.61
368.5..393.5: 20.77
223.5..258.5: 20.96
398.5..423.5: 20.19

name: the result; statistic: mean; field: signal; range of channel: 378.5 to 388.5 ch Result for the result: 21.7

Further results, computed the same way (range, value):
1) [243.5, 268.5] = 21.7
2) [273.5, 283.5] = 22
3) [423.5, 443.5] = 20.6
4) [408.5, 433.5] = 21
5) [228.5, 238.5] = 21.9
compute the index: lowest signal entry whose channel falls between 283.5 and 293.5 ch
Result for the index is 21.28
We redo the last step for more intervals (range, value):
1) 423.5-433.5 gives 20.5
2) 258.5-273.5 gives 21.49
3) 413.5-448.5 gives 20.16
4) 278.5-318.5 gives 20.82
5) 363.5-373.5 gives 20.91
